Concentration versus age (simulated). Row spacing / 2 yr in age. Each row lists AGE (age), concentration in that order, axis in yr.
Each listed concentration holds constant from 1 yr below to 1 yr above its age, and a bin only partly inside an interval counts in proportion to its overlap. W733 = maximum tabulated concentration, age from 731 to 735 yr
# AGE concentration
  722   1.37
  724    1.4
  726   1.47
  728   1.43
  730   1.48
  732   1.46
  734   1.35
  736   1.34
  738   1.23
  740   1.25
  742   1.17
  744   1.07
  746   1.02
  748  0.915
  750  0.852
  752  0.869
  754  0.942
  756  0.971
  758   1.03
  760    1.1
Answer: 1.46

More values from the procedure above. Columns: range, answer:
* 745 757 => 1.02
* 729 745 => 1.48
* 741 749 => 1.17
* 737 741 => 1.25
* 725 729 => 1.47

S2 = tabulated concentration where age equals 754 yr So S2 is 0.942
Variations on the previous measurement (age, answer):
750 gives 0.852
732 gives 1.46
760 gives 1.1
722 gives 1.37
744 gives 1.07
